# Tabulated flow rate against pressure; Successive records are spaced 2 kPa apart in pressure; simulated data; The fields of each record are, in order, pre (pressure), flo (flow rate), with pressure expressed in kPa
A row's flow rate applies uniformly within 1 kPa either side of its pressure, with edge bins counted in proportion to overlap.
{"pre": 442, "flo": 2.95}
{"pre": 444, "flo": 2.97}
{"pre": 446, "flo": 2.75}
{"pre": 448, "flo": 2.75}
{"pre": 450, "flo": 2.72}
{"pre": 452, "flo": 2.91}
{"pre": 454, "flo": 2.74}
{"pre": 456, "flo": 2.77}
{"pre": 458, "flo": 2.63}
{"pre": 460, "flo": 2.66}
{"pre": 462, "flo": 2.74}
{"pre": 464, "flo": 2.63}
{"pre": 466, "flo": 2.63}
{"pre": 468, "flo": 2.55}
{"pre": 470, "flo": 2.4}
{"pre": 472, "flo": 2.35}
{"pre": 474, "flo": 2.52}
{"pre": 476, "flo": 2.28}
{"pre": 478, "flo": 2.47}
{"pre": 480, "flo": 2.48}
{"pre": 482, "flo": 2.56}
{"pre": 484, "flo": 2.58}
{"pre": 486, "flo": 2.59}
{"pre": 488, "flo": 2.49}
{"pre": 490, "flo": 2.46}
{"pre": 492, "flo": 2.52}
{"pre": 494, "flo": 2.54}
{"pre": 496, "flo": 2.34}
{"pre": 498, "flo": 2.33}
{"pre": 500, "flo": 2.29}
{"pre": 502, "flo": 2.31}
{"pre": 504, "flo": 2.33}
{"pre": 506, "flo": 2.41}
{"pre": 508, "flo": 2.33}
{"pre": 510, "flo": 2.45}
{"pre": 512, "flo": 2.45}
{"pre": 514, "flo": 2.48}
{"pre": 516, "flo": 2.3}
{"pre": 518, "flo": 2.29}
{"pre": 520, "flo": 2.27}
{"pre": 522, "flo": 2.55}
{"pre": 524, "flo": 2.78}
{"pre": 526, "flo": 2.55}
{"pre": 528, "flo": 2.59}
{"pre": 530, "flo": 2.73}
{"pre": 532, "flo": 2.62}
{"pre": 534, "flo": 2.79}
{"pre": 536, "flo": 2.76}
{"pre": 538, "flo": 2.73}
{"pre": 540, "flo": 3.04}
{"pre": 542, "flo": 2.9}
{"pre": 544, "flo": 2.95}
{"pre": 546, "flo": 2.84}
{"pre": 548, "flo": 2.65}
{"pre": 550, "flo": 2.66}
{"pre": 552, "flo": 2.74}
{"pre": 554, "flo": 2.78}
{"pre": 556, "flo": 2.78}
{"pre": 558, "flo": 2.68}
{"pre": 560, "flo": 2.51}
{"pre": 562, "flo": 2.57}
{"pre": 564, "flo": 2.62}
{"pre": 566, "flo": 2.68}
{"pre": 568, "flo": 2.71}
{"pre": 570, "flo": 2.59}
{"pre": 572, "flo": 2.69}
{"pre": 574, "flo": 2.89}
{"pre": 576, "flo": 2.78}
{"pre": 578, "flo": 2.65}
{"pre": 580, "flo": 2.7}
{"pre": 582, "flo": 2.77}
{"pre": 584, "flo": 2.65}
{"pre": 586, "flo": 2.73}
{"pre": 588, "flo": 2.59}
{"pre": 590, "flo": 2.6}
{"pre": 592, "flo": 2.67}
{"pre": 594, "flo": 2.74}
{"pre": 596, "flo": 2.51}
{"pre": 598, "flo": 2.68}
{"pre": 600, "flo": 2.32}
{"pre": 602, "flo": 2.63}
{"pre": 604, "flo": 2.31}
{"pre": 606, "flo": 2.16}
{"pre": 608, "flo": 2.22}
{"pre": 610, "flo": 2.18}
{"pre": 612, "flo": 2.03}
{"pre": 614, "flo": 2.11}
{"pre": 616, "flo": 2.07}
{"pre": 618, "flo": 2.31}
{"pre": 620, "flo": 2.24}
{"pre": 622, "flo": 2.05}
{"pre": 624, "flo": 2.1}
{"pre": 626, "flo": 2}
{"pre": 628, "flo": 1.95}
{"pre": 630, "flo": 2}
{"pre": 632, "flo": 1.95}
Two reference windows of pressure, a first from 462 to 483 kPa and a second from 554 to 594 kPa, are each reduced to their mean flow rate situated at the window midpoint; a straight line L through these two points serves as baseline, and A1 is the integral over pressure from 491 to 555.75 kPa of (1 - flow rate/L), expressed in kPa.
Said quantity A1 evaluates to 0.4 kPa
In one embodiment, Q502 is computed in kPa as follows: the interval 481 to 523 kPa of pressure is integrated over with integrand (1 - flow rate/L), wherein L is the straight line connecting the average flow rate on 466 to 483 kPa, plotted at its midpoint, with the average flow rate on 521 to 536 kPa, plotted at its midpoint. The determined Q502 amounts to 2.3 kPa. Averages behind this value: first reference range 2.46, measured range 2.42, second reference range 2.67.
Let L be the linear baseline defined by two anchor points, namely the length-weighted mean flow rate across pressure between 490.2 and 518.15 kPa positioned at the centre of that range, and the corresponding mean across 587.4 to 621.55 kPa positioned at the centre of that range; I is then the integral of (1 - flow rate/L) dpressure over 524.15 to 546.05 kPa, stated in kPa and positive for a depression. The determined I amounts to -3.57 kPa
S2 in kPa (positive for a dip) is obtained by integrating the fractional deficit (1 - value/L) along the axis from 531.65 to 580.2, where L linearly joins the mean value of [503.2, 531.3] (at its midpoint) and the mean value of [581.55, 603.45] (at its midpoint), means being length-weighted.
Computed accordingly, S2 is -3.6 kPa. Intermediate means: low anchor 2.47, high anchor 2.62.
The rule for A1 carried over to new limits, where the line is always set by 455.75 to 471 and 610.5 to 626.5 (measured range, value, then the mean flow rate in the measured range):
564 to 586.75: -4.5 kPa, 2.71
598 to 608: -0.9 kPa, 2.37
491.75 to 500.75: 0.4 kPa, 2.4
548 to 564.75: -2.5 kPa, 2.67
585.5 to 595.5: -2.0 kPa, 2.65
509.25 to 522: 0.3 kPa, 2.39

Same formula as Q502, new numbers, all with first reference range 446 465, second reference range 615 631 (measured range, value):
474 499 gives 1.3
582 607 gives -4.1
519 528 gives -0.3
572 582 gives -2.1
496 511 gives 1.2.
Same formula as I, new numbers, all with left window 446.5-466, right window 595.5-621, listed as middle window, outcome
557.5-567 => -0.7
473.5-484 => 0.7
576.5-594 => -2.4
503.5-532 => 0.8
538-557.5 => -2.8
